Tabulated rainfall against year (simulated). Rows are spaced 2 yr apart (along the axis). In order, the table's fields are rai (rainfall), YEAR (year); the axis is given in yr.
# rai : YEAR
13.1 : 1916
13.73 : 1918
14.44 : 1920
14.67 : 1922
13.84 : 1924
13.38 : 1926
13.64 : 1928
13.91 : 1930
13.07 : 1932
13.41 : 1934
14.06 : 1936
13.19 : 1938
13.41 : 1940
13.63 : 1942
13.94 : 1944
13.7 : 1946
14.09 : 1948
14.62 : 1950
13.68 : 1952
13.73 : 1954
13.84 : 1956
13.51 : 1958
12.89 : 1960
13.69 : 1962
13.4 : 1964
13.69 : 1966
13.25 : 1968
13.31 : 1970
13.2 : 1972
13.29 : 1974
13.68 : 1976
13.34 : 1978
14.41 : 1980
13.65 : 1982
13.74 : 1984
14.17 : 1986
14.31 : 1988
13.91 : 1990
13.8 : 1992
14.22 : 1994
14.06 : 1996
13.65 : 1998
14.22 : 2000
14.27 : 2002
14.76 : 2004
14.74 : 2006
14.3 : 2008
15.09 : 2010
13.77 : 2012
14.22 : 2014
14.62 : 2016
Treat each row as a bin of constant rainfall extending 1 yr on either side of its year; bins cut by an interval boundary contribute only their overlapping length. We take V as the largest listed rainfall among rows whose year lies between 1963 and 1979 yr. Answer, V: 13.69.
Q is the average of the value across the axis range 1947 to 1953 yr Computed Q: 14.1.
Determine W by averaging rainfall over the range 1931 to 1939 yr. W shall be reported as 13.4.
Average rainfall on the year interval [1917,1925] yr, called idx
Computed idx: 14.2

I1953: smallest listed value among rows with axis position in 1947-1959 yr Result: 13.51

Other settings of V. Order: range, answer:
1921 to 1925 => 14.67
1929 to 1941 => 14.06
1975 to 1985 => 14.41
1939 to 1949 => 14.09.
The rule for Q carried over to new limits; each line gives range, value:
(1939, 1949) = 13.8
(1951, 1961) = 13.5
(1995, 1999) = 13.9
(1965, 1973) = 13.4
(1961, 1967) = 13.6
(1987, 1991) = 14.1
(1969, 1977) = 13.4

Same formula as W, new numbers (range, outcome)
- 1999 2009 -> 14.5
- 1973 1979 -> 13.4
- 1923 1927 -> 13.6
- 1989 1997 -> 14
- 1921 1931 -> 13.9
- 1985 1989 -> 14.2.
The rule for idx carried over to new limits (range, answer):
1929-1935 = 13.5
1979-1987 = 14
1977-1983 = 13.8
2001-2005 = 14.5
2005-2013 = 14.5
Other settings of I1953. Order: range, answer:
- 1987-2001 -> 13.65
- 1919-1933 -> 13.07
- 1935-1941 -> 13.19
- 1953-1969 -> 12.89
